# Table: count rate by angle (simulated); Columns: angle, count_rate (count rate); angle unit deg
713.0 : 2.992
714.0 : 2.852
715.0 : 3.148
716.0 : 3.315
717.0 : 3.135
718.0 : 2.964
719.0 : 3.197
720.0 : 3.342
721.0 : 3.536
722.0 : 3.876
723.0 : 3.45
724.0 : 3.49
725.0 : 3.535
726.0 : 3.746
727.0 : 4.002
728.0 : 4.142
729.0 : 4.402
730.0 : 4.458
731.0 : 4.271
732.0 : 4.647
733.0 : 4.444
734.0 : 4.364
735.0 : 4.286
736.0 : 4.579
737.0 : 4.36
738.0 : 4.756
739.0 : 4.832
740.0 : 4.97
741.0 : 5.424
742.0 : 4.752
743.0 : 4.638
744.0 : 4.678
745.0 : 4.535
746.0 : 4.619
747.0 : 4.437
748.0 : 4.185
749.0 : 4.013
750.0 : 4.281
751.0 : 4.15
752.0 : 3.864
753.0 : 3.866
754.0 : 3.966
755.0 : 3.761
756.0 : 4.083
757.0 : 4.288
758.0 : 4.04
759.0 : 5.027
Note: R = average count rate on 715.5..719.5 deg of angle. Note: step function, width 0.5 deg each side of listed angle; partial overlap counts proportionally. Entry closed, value 3.15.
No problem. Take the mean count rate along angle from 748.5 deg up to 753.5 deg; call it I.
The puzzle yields 4.03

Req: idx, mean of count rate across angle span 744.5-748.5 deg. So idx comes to 4.44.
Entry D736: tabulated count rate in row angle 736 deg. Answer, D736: 4.579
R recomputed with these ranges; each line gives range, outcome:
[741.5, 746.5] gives 4.64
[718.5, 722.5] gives 3.49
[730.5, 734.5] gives 4.43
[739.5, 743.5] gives 4.95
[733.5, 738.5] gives 4.47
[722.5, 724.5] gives 3.47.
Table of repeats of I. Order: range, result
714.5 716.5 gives 3.23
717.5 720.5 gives 3.17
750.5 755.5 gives 3.92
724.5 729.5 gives 3.97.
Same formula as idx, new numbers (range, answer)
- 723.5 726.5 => 3.59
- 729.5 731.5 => 4.36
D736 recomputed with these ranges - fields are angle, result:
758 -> 4.04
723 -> 3.45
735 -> 4.286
